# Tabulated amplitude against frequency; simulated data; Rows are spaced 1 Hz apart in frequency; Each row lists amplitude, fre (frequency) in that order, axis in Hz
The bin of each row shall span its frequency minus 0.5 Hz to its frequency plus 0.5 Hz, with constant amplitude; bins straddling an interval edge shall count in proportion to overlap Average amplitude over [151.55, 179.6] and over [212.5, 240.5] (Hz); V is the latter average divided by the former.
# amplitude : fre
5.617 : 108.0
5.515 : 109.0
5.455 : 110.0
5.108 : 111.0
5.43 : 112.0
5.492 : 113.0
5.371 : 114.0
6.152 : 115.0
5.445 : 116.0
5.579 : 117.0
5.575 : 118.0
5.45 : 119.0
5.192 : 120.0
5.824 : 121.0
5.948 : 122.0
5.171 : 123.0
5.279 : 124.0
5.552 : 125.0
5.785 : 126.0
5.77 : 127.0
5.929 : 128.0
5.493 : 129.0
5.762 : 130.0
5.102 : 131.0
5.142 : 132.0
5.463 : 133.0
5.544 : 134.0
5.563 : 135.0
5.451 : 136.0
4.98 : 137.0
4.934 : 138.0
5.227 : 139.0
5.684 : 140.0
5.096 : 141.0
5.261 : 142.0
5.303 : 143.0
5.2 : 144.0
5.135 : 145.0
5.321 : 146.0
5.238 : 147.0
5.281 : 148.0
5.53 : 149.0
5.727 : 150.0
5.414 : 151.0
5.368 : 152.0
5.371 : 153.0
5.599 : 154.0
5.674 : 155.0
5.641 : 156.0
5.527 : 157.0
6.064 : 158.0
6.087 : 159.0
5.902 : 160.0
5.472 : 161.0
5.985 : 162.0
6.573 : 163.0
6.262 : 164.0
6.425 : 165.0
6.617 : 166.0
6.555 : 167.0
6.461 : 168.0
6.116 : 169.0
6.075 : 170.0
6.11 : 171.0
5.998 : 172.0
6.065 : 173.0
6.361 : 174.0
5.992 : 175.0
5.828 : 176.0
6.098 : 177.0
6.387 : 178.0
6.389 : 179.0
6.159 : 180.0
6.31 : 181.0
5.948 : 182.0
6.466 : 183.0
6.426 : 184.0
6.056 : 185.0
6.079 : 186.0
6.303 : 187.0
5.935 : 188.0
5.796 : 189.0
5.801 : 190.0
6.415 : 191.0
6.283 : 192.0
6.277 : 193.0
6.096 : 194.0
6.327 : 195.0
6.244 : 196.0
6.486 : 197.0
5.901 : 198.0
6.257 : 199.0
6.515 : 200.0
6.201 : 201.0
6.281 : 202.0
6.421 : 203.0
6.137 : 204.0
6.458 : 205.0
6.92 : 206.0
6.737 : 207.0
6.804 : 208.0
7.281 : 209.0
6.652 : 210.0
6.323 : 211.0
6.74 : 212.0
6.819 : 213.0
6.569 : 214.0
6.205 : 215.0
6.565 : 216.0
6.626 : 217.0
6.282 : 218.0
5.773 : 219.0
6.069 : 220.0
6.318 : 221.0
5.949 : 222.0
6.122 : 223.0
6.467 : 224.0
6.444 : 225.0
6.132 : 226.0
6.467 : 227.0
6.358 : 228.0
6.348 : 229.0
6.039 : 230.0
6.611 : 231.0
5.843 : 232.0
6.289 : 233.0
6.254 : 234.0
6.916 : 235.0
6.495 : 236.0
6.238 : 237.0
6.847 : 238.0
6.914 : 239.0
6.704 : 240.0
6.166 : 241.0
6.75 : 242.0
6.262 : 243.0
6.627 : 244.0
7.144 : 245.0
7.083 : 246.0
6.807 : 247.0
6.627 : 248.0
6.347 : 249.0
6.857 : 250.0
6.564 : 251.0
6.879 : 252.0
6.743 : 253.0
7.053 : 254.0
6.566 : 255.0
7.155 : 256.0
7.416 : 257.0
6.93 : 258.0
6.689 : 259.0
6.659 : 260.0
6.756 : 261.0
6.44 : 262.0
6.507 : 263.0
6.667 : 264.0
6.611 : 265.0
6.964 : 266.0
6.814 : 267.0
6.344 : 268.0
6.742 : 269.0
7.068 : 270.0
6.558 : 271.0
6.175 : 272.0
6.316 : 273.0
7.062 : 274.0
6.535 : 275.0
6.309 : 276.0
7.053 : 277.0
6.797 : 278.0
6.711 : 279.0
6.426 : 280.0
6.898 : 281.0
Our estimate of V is 1.1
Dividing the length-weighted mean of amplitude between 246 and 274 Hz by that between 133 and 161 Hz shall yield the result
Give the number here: 1.23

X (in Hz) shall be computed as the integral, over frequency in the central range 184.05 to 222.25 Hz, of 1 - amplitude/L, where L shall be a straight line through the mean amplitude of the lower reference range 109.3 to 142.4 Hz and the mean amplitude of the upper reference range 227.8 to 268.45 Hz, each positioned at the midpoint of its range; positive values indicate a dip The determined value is -0.8 Hz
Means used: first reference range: 5.46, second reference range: 6.64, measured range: 6.34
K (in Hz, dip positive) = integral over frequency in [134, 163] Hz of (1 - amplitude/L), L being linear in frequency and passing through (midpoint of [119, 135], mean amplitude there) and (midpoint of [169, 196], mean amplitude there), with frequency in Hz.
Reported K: 1.44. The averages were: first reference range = 5.53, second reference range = 6.15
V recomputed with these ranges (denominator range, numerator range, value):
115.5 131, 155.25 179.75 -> 1.10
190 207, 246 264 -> 1.07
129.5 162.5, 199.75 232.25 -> 1.18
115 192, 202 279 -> 1.14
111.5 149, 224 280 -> 1.22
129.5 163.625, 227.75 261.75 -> 1.21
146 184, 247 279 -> 1.12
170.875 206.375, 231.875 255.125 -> 1.07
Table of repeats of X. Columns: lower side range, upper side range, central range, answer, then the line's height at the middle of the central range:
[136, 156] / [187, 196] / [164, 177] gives -1.0 Hz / 5.77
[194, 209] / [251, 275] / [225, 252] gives 0.3 Hz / 6.61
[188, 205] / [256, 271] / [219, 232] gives 0.4 Hz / 6.45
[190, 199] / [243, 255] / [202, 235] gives 0.2 Hz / 6.46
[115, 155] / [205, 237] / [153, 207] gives -1.9 Hz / 5.96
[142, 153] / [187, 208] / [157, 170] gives -1.2 Hz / 5.65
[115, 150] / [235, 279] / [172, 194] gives -0.8 Hz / 5.95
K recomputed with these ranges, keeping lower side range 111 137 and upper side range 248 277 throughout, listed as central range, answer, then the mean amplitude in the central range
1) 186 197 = -0.1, 6.16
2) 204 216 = -0.8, 6.65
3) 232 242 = 0.0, 6.51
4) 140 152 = 0.8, 5.34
